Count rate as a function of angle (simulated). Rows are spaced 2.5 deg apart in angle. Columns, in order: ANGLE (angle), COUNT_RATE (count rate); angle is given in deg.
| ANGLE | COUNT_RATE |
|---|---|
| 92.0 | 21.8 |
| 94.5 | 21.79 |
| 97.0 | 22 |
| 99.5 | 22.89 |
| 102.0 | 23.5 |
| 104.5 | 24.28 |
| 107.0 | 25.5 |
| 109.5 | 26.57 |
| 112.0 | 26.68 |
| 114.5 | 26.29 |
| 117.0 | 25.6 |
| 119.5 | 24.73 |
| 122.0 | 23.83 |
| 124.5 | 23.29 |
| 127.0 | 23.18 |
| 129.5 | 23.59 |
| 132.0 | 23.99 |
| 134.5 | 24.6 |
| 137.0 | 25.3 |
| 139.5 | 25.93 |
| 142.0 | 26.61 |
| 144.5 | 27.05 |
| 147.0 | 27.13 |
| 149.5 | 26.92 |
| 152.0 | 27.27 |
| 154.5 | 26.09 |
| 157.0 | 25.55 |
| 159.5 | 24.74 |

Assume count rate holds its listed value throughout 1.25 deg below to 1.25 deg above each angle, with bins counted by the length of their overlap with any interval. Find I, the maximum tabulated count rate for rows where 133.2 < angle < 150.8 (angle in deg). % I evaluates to 27.13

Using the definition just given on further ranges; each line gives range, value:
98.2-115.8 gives 26.68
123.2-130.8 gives 23.59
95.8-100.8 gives 22.89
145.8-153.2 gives 27.27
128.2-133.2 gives 23.99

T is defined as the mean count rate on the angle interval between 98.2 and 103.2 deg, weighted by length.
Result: 23.2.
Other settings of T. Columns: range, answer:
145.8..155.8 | 26.8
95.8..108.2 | 23.6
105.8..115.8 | 26.3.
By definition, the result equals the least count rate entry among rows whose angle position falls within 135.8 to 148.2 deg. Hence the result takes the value 25.3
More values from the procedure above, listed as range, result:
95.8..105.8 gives 22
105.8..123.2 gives 23.83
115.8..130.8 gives 23.18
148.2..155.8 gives 26.09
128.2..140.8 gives 23.59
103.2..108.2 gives 24.28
